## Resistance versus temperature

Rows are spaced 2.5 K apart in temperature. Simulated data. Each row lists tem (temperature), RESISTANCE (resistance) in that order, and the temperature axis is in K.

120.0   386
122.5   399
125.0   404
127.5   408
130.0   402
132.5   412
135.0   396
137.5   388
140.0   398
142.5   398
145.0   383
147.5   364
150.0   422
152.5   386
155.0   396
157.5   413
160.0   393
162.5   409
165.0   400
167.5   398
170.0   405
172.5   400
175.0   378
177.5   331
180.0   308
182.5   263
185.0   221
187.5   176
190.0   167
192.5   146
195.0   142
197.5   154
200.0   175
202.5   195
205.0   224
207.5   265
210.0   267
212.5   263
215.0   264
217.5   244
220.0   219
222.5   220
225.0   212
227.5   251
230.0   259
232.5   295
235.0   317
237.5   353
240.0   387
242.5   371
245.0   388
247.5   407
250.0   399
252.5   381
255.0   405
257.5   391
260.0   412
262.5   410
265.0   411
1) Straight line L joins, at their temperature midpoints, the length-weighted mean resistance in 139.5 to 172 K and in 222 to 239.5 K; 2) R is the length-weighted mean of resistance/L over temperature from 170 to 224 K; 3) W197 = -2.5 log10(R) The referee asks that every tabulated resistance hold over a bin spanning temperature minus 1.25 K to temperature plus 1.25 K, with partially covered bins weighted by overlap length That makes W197 0.34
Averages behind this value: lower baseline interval 397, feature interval 243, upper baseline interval 280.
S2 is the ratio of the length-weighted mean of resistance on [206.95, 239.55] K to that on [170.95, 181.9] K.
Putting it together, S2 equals 0.8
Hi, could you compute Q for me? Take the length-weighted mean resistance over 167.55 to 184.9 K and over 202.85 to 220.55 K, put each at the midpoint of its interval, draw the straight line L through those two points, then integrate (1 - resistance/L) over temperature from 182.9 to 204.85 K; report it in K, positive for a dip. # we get 8.7 K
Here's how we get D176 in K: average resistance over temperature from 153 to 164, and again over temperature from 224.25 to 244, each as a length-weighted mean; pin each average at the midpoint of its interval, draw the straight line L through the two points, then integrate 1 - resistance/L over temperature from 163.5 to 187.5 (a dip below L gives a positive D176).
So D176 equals 2.9 K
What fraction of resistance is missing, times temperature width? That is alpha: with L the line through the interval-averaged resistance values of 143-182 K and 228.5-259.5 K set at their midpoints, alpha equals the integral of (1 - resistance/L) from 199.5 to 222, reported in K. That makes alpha 8.2 K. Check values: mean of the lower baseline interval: 384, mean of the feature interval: 237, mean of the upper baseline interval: 363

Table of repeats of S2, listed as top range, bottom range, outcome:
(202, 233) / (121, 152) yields 0.62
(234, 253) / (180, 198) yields 1.97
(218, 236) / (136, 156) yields 0.64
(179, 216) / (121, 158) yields 0.54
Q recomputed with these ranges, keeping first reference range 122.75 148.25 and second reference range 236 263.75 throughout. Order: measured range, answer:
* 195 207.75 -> 6.53 K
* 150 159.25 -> -0.14 K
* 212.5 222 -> 3.61 K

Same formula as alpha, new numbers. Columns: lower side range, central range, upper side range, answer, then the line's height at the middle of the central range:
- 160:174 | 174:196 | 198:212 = 6.0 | 317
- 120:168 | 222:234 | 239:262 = 4.4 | 395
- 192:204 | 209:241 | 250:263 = -0.1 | 273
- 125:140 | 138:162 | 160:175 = 0.3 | 400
